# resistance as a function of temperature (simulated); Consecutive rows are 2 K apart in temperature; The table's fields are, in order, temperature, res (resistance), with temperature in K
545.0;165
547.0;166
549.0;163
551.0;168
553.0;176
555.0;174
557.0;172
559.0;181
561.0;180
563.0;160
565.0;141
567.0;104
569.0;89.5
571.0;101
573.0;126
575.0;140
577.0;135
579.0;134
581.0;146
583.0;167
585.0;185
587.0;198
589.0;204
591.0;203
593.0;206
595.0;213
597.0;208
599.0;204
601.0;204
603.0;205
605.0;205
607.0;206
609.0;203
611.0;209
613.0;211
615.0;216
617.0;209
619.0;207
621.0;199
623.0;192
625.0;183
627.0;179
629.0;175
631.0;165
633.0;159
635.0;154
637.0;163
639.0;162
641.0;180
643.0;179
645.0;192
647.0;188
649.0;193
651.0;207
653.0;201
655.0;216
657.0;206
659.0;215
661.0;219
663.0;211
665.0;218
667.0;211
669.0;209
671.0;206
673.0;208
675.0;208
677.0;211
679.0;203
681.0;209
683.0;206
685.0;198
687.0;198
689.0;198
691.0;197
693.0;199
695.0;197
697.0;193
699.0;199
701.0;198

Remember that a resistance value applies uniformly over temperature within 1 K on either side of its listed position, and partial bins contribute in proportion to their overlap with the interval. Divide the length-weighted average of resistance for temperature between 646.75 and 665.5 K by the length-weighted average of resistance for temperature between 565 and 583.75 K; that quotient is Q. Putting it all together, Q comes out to 1.6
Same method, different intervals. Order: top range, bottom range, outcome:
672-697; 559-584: 1.48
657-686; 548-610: 1.22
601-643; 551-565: 1.11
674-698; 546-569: 1.27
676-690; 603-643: 1.08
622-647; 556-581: 1.25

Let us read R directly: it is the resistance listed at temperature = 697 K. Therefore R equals 193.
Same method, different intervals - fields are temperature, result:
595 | 213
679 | 203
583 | 167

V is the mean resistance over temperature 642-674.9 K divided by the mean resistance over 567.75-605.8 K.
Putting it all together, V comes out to 1.2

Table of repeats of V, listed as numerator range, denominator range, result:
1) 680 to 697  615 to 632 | 1.05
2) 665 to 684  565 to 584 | 1.63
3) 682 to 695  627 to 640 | 1.21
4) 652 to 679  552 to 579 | 1.46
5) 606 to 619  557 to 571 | 1.47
